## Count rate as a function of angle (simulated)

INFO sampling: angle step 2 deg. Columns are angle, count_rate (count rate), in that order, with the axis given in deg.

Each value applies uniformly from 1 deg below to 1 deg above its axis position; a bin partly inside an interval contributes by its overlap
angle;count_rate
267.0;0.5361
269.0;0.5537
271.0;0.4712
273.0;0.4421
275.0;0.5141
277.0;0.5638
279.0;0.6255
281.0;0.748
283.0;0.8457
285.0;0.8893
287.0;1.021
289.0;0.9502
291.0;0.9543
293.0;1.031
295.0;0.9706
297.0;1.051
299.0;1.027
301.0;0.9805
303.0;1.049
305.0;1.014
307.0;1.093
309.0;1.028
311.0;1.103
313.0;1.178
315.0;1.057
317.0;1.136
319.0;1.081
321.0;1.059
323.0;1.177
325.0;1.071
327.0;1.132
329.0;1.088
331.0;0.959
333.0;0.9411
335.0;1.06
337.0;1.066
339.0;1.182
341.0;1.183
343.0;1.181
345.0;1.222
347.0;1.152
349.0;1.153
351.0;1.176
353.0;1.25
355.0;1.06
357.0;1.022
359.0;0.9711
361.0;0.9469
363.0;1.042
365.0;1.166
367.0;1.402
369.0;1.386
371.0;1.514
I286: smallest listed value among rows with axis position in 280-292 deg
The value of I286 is 0.748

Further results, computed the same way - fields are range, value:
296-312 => 0.9805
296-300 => 1.027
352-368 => 0.9469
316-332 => 0.959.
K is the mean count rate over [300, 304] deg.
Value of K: 1.01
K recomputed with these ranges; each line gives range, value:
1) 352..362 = 1.05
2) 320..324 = 1.12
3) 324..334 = 1.04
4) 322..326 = 1.12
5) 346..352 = 1.16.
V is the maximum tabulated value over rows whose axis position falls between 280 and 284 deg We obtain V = 0.8457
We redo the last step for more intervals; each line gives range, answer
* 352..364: 1.25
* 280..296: 1.031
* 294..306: 1.051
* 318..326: 1.177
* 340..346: 1.222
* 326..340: 1.182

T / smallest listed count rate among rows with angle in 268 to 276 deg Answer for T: 0.4421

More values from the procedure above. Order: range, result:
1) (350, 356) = 1.06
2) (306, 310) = 1.028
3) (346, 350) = 1.152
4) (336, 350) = 1.066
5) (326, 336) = 0.9411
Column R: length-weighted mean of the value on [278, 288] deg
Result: 0.826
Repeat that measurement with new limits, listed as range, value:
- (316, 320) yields 1.11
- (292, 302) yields 1.01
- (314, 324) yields 1.1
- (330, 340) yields 1.04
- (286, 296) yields 0.985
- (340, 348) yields 1.18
